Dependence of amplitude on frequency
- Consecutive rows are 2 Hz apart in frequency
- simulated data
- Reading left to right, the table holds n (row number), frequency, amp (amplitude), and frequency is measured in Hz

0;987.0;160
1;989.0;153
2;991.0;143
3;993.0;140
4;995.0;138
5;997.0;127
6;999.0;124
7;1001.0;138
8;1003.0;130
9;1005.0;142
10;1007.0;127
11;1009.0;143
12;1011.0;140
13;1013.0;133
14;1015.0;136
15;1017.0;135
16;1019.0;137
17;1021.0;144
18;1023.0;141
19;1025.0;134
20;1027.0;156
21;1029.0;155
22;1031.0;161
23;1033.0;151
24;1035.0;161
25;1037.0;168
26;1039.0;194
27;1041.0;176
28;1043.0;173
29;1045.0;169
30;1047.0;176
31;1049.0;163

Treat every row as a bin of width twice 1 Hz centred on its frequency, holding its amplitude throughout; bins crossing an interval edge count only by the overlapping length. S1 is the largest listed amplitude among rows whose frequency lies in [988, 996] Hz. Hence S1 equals 153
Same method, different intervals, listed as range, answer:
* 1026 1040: 194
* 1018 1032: 161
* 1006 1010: 143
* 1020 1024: 144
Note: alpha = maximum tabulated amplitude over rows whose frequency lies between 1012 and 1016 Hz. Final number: 136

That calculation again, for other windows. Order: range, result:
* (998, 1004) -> 138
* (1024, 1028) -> 156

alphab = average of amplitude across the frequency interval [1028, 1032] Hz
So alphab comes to 158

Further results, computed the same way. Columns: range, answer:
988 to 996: 144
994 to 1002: 132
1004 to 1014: 137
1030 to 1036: 158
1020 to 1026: 140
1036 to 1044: 178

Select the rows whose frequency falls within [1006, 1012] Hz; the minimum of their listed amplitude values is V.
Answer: 127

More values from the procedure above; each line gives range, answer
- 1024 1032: 134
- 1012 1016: 133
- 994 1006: 124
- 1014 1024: 135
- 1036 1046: 168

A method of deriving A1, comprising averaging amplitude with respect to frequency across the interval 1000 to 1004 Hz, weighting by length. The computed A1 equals 134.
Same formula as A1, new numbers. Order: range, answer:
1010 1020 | 136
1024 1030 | 148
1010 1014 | 136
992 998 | 135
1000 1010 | 136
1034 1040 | 174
